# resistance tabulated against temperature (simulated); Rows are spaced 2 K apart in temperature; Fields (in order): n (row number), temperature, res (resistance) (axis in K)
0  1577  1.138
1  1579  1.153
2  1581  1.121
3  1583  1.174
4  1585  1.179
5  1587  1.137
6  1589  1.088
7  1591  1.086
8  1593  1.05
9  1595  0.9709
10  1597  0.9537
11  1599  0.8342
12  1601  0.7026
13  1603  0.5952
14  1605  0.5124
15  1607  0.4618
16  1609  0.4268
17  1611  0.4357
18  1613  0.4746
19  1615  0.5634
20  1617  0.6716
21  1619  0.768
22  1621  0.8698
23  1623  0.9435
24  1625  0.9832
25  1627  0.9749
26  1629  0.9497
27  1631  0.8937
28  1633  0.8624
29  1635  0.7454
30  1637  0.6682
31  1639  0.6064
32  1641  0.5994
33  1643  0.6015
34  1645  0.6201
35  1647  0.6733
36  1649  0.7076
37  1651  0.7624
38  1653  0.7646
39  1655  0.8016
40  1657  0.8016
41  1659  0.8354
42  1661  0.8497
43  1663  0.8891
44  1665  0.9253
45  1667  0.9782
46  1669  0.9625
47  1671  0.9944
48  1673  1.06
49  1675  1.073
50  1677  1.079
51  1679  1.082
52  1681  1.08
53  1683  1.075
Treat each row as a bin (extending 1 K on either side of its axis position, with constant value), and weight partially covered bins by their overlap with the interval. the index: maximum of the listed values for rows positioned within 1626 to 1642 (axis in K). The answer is 0.9749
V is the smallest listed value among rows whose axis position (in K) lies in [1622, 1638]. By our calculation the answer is 0.6682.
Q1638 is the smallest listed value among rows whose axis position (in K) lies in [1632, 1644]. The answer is 0.5994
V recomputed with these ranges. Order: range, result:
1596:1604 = 0.5952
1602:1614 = 0.4268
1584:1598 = 0.9537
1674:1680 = 1.073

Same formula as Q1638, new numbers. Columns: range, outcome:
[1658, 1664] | 0.8354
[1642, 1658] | 0.6015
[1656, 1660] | 0.8016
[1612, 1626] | 0.4746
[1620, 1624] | 0.8698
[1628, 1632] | 0.8937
